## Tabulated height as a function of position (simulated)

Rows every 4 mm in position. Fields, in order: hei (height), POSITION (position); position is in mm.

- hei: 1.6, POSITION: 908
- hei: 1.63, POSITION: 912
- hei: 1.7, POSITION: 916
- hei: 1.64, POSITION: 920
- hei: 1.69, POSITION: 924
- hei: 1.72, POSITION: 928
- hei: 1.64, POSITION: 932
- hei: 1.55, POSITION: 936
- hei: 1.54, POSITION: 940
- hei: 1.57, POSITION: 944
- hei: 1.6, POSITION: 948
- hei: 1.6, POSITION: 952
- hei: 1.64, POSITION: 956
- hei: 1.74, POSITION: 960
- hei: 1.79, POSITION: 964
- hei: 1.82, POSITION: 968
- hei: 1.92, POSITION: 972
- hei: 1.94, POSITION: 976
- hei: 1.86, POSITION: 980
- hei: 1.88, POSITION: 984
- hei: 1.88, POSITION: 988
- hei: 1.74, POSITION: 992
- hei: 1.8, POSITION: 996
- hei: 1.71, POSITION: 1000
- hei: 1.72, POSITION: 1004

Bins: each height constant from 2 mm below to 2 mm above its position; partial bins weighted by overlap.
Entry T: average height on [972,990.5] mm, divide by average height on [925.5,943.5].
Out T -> 1.2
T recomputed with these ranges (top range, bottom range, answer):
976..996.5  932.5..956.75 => 1.16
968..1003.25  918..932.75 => 1.10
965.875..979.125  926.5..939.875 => 1.17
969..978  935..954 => 1.22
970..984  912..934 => 1.14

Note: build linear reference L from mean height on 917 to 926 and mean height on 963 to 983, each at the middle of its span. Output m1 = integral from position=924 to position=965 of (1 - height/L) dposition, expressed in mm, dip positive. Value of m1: 2.81 mm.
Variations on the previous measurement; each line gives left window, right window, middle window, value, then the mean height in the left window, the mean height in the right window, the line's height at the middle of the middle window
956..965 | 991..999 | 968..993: -1.69 mm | 1.73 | 1.77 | 1.75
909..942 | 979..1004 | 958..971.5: -0.48 mm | 1.64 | 1.8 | 1.74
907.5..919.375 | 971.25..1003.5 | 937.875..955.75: 1.53 mm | 1.65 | 1.83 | 1.73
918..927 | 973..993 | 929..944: 1.15 mm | 1.67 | 1.87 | 1.72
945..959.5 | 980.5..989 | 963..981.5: -0.95 mm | 1.62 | 1.88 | 1.78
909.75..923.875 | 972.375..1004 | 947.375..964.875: 0.80 mm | 1.66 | 1.83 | 1.75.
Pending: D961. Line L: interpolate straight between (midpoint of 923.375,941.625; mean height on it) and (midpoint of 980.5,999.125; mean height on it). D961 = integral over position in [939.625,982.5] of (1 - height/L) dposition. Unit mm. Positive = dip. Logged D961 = -0.3 mm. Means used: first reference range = 1.63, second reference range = 1.82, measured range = 1.74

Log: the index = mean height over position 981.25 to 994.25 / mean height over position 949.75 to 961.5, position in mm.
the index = 1.1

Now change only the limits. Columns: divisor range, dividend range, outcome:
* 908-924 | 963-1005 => 1.10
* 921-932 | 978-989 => 1.11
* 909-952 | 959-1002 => 1.12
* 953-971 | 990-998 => 1.01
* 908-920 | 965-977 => 1.14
